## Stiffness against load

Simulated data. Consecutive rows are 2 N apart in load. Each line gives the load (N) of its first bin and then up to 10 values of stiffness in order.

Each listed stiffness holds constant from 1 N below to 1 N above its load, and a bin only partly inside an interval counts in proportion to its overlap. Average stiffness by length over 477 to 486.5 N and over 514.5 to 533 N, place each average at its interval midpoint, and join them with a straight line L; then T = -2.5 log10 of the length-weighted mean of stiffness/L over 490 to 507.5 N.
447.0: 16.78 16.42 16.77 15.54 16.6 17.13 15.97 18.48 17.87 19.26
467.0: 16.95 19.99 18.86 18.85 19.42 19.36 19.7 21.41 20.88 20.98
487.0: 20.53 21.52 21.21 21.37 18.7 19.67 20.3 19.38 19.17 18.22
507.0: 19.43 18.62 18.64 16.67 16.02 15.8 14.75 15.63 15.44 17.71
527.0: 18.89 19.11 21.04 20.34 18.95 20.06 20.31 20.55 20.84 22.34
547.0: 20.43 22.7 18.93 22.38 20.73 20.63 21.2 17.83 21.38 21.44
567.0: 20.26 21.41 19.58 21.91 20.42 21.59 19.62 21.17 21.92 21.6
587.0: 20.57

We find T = -0.025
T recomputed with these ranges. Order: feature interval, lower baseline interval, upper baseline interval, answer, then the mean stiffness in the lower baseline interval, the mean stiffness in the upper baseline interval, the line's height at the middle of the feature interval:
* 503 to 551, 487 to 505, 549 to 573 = 0.09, 20.1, 20.7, 20.4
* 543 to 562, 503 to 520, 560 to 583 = -0.06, 17.4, 20.7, 19.6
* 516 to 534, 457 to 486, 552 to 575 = 0.14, 19.1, 20.8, 20.1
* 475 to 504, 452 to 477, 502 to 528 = -0.15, 18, 17.3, 17.6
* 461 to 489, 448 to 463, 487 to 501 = -0.05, 16.8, 20.4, 18.6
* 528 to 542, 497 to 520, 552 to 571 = -0.04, 18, 20.7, 19.4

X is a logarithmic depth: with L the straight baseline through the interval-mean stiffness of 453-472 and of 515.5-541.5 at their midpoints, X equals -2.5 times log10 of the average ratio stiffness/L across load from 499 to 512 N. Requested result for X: -0.05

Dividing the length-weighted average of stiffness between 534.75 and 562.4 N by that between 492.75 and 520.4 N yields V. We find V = 1.13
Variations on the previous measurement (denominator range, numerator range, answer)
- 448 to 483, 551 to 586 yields 1.14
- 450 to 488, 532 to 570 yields 1.11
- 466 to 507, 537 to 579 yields 1.05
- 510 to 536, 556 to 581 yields 1.17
